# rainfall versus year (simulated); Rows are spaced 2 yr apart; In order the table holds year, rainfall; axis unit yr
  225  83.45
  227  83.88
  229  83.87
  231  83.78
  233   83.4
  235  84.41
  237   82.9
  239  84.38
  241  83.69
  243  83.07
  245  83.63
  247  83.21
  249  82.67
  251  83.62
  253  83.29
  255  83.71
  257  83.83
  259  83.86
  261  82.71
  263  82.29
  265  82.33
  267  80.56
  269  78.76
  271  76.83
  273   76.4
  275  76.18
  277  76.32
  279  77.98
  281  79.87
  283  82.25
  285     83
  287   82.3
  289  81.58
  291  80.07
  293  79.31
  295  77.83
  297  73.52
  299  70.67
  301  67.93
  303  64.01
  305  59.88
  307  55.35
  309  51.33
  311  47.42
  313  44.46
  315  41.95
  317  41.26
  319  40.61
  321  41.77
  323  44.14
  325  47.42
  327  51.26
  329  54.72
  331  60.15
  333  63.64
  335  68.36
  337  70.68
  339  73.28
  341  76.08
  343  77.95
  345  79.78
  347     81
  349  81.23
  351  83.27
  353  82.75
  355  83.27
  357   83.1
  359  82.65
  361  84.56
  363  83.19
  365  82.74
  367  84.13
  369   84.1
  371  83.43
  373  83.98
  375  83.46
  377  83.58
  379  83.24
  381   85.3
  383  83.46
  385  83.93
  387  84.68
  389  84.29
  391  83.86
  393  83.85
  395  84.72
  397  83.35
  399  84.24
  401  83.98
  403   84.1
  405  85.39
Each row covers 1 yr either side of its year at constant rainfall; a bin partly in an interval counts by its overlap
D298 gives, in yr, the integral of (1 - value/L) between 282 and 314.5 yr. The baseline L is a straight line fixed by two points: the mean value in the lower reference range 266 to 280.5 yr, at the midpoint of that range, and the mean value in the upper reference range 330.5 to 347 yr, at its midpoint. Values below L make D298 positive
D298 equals 3.1 yr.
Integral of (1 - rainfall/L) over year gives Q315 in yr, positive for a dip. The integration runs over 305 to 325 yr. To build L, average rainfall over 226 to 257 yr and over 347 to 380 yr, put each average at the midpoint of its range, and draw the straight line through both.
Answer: 8.9 yr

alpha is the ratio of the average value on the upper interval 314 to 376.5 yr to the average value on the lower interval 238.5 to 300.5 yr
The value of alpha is 0.87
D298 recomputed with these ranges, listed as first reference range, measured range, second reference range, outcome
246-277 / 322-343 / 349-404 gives 5.3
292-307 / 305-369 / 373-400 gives 8.5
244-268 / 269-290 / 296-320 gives -2.8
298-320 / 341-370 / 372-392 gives -3.8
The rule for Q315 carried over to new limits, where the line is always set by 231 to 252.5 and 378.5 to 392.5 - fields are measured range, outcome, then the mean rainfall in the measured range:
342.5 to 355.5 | 0.4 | 81.4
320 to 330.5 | 4.4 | 48.4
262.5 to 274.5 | 0.6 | 79.3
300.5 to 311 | 3.2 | 58.1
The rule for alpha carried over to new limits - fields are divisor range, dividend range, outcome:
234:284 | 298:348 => 0.72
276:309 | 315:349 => 0.82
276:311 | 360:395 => 1.16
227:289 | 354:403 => 1.02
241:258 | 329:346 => 0.84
